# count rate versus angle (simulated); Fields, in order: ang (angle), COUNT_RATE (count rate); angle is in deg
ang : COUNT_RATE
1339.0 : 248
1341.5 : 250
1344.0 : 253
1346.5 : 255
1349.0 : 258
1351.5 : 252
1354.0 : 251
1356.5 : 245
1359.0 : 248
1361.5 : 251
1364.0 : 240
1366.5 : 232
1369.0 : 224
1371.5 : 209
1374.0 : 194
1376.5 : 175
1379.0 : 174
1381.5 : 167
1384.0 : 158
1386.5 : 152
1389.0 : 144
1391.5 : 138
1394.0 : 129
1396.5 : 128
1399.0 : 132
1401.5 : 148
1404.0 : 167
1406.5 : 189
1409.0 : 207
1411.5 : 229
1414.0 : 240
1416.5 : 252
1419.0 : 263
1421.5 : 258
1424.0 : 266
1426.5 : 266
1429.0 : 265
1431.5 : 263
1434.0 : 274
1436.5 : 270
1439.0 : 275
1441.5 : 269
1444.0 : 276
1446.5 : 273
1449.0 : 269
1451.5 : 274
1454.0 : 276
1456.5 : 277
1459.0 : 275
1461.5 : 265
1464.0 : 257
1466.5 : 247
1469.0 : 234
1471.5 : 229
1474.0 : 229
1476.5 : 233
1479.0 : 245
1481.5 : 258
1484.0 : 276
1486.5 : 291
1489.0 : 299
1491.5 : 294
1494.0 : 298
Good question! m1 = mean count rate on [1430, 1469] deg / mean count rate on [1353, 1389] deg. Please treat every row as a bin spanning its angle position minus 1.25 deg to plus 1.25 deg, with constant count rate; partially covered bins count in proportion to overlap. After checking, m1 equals 1.30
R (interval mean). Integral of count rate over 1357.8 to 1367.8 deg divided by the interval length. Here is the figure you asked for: 243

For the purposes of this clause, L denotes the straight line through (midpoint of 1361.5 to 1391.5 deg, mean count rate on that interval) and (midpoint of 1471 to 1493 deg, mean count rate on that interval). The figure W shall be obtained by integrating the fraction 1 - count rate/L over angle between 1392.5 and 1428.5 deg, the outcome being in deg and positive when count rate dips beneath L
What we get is 1.4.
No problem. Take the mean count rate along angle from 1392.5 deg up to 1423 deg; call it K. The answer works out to 195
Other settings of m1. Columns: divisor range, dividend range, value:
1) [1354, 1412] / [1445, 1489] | 1.39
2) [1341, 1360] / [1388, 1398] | 0.53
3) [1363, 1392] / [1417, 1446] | 1.45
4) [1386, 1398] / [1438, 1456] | 1.99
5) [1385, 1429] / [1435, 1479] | 1.32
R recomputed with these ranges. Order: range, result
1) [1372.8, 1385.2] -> 174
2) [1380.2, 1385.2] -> 163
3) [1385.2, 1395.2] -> 141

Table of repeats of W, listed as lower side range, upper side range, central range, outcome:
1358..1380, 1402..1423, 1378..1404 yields 8.5 deg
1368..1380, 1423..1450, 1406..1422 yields 0.5 deg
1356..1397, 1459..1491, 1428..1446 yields -3.1 deg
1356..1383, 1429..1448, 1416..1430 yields -0.2 deg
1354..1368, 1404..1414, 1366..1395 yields 7.1 deg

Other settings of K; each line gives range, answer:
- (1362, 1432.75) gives 201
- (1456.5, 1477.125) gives 248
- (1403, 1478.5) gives 252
